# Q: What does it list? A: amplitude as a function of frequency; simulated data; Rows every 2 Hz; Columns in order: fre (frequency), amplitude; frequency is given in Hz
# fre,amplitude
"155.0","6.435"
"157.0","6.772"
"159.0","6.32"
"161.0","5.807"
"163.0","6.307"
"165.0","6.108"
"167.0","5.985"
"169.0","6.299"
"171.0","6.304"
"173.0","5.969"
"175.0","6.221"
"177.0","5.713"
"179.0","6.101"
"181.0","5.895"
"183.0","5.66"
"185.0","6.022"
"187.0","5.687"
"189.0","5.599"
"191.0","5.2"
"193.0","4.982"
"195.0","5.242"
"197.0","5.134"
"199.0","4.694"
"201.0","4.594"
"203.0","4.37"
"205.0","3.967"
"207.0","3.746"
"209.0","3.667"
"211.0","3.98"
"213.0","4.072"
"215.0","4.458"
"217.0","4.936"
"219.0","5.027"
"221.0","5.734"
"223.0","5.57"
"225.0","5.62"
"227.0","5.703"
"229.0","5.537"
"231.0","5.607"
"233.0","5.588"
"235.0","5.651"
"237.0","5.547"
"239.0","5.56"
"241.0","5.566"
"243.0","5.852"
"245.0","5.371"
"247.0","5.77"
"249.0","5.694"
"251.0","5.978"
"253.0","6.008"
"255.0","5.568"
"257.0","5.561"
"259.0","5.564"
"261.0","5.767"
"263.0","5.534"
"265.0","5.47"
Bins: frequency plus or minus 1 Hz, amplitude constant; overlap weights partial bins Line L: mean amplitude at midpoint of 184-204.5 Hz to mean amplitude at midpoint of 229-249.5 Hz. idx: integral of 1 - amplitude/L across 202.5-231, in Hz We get 3.2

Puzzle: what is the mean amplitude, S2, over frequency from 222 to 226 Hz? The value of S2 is 5.6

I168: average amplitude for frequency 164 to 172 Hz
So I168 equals 6.17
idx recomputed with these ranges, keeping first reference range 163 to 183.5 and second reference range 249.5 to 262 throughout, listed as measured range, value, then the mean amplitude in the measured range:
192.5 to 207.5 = 3.4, 4.61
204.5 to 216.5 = 3.8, 4.02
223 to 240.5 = 0.7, 5.6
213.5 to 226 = 1.5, 5.18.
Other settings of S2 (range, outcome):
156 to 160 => 6.55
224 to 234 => 5.61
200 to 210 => 4.07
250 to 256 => 5.85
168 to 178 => 6.1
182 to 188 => 5.79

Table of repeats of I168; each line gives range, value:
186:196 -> 5.34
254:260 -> 5.56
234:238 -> 5.6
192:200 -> 5.01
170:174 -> 6.14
